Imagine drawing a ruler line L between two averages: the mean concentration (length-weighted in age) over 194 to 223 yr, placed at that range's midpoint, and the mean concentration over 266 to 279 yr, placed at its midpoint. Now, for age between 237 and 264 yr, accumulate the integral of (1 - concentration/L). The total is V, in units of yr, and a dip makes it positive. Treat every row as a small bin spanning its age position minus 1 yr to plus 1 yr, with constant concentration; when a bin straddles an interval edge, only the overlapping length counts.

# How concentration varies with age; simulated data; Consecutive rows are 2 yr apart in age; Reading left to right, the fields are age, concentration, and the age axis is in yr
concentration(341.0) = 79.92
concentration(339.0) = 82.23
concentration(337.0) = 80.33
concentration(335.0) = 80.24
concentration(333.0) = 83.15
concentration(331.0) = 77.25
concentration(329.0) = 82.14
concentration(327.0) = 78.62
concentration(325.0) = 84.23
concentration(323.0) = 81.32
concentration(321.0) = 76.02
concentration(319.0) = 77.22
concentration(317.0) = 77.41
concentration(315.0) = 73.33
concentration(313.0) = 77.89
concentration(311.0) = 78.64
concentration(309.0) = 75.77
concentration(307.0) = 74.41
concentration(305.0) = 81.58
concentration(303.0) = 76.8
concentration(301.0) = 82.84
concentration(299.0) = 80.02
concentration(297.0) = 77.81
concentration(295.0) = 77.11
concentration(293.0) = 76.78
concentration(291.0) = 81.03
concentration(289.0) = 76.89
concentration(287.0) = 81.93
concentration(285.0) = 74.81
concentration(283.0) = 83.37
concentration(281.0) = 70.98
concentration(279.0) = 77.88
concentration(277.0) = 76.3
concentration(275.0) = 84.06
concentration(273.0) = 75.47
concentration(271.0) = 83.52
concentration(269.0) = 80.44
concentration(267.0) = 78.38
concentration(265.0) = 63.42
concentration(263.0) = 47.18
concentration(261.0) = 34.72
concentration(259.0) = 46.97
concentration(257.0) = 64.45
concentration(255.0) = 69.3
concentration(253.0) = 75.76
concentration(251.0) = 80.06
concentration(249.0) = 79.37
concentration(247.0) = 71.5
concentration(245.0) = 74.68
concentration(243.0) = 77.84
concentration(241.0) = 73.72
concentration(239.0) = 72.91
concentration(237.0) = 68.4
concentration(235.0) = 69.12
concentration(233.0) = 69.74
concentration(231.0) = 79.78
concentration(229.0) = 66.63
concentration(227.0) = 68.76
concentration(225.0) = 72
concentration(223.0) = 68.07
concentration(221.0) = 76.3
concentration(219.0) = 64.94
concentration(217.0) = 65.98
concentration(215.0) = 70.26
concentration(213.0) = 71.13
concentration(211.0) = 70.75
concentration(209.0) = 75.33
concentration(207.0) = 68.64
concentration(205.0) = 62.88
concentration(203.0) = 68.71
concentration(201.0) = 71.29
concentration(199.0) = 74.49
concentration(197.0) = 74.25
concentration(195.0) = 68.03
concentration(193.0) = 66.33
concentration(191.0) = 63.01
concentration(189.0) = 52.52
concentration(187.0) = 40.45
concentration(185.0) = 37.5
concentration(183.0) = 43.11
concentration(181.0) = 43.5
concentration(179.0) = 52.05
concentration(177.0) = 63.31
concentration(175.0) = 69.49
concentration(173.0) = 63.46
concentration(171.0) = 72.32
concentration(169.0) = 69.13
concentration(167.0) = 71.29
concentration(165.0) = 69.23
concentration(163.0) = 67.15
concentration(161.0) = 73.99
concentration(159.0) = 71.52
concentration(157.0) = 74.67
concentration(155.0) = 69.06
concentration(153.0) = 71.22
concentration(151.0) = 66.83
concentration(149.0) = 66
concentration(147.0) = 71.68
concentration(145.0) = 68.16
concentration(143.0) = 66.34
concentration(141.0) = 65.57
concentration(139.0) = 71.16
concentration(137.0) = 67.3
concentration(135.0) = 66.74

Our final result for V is 3.3 yr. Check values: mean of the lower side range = 70.1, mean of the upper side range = 79.6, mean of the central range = 66.9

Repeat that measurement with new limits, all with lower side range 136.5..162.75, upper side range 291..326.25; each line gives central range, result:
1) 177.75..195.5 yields 4.97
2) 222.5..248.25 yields 0.80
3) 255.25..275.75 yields 2.75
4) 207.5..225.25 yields 0.67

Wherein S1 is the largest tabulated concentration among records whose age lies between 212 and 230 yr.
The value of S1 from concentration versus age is 76.3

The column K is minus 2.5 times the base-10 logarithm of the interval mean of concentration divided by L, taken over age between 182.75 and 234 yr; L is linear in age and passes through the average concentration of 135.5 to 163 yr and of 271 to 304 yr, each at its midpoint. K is 0.11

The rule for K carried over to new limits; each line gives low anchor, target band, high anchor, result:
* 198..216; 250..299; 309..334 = 0.04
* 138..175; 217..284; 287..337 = 0.06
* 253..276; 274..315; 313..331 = -0.08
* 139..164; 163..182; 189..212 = 0.08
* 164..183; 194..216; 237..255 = -0.04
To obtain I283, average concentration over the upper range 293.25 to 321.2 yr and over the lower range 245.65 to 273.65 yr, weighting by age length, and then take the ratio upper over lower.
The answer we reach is 1.14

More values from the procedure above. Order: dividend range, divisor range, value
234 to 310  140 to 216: 1.13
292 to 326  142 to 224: 1.19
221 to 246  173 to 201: 1.24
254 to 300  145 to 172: 1.03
